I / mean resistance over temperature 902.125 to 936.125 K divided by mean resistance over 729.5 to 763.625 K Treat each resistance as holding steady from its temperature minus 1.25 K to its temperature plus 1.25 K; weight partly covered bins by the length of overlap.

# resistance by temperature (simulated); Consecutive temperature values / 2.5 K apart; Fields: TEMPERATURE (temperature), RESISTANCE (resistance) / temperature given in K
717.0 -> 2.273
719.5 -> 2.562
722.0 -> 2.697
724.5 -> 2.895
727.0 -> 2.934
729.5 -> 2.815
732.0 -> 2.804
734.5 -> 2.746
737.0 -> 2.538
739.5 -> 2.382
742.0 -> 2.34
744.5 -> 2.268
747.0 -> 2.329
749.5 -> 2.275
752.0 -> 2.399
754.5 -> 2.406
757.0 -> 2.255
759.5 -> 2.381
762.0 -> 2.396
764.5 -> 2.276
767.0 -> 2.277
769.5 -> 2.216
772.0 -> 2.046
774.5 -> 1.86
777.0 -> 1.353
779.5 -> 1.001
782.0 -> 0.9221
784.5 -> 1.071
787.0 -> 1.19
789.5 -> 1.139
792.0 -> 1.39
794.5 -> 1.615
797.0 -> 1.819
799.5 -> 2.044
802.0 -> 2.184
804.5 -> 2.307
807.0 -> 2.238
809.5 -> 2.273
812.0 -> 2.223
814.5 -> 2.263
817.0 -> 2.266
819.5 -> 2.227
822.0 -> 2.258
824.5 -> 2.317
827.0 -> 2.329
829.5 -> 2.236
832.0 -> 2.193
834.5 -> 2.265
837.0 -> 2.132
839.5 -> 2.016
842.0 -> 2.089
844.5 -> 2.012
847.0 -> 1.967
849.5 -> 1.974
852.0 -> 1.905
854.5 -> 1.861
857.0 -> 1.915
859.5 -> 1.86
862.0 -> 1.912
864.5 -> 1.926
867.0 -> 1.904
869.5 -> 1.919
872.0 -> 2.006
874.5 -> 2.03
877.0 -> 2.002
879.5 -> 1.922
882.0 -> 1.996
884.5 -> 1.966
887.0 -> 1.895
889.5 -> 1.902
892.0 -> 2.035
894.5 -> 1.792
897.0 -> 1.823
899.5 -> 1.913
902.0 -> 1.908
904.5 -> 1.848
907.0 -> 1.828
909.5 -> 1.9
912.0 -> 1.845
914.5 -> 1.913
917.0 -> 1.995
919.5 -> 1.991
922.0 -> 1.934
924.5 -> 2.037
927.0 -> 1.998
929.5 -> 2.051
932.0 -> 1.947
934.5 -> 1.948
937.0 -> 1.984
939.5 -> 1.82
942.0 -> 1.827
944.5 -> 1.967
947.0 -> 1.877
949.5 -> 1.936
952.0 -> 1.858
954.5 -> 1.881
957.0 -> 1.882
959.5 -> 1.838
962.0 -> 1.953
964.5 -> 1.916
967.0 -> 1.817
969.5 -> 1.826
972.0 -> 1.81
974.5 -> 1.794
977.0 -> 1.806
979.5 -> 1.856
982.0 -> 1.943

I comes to 0.8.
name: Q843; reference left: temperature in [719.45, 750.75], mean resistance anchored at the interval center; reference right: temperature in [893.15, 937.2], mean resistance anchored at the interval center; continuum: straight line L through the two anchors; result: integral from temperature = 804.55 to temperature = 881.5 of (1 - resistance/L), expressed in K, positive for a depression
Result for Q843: 3.7 K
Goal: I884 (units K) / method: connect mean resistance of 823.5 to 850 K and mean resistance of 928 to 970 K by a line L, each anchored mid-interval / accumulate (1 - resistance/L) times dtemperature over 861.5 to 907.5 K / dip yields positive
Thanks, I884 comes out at 2.6 K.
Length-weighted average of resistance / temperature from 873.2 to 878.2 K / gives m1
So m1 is 2.02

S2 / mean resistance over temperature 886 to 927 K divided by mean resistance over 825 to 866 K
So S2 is 0.9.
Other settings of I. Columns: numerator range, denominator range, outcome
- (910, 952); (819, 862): 0.93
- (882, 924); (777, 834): 1.02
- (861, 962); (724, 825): 0.91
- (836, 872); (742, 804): 1.03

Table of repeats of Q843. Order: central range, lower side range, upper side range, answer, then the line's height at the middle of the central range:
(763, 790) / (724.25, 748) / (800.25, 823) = 9.2 K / 2.41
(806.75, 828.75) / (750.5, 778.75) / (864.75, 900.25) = -2.3 K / 2.05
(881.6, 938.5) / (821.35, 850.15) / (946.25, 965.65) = 1.7 K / 1.99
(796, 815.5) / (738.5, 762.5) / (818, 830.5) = 1.0 K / 2.29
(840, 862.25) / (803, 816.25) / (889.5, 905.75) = 1.5 K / 2.08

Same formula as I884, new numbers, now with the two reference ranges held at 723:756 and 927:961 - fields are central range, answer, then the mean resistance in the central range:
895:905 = 0.9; 1.87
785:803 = 5.9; 1.59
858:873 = 1.6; 1.92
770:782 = 4.4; 1.54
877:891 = 1.0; 1.94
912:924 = 0.3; 1.95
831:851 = 1.4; 2.08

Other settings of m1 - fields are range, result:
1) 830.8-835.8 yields 2.23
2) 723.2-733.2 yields 2.86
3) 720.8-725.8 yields 2.8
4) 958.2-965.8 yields 1.9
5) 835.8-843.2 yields 2.08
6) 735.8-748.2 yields 2.37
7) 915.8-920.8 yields 1.99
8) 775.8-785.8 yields 1.09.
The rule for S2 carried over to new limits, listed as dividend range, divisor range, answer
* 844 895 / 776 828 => 1.06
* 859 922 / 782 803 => 1.27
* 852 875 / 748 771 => 0.83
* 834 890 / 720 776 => 0.81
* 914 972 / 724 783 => 0.85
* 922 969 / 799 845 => 0.87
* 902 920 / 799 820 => 0.85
